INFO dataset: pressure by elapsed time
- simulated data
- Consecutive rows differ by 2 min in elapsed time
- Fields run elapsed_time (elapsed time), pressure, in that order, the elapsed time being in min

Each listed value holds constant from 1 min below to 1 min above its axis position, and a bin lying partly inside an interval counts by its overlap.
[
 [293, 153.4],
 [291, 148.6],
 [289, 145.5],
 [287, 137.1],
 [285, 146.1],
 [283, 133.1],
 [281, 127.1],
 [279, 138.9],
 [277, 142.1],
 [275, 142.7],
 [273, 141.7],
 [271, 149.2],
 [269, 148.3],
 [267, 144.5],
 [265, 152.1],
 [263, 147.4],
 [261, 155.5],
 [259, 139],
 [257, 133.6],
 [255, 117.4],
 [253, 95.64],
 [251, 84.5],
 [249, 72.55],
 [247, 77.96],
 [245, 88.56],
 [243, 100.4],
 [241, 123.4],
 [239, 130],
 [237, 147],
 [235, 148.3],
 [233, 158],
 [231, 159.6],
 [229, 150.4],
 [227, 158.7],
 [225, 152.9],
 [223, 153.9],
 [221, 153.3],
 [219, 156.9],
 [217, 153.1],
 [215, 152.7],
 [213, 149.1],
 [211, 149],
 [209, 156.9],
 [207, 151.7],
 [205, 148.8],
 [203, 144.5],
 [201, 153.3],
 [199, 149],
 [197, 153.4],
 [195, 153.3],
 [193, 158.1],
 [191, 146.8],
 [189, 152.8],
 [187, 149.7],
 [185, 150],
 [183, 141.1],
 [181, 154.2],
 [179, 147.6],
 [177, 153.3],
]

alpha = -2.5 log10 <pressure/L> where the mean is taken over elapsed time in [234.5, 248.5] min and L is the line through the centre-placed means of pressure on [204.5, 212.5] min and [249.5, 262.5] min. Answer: 0.15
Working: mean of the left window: 152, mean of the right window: 120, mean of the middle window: 114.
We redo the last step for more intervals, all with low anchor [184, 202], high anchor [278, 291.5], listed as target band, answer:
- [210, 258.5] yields 0.11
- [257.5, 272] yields -0.04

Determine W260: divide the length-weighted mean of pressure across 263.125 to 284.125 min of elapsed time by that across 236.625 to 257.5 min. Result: 1.36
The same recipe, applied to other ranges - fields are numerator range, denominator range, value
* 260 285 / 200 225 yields 0.95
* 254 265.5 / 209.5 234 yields 0.91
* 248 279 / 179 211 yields 0.87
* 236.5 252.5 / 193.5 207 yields 0.67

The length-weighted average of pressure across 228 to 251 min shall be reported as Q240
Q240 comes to 122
